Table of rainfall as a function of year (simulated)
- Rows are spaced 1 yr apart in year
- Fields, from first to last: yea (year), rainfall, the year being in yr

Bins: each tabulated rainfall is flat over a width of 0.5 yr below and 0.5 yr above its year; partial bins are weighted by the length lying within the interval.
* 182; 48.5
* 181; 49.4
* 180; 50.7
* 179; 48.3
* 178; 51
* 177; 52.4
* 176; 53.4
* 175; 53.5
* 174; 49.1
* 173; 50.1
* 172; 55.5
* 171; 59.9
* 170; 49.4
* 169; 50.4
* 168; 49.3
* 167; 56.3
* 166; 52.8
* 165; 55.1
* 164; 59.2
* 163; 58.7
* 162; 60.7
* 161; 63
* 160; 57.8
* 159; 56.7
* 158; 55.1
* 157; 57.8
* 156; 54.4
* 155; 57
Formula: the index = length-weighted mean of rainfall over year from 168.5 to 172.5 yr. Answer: 53.8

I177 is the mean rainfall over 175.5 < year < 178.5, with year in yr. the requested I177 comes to 52.3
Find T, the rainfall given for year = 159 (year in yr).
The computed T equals 56.7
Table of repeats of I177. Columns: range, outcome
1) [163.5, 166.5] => 55.7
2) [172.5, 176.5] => 51.5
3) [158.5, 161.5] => 59.2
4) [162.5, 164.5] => 59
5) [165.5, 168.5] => 52.8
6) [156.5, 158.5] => 56.5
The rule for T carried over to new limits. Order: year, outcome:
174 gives 49.1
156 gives 54.4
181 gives 49.4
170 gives 49.4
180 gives 50.7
